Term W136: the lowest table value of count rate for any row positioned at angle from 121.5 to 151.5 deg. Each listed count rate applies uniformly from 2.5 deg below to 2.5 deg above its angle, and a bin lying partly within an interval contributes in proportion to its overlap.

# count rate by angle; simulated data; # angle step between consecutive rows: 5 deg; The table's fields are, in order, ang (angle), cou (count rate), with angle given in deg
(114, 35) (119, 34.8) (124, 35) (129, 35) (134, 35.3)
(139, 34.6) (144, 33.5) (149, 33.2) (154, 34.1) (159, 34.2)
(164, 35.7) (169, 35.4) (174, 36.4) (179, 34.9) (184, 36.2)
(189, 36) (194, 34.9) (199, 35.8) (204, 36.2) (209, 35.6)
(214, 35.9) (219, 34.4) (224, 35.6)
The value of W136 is 33.2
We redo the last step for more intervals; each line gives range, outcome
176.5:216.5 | 34.9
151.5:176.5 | 34.1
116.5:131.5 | 34.8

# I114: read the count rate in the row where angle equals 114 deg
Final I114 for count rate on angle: 35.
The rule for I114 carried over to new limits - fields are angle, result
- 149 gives 33.2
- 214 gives 35.9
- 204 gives 36.2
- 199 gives 35.8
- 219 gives 34.4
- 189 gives 36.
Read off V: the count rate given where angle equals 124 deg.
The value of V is 35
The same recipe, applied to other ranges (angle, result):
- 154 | 34.1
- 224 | 35.6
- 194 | 34.9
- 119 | 34.8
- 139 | 34.6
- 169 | 35.4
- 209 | 35.6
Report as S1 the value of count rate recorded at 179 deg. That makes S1 34.9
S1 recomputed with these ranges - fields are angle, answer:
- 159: 34.2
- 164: 35.7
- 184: 36.2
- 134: 35.3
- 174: 36.4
